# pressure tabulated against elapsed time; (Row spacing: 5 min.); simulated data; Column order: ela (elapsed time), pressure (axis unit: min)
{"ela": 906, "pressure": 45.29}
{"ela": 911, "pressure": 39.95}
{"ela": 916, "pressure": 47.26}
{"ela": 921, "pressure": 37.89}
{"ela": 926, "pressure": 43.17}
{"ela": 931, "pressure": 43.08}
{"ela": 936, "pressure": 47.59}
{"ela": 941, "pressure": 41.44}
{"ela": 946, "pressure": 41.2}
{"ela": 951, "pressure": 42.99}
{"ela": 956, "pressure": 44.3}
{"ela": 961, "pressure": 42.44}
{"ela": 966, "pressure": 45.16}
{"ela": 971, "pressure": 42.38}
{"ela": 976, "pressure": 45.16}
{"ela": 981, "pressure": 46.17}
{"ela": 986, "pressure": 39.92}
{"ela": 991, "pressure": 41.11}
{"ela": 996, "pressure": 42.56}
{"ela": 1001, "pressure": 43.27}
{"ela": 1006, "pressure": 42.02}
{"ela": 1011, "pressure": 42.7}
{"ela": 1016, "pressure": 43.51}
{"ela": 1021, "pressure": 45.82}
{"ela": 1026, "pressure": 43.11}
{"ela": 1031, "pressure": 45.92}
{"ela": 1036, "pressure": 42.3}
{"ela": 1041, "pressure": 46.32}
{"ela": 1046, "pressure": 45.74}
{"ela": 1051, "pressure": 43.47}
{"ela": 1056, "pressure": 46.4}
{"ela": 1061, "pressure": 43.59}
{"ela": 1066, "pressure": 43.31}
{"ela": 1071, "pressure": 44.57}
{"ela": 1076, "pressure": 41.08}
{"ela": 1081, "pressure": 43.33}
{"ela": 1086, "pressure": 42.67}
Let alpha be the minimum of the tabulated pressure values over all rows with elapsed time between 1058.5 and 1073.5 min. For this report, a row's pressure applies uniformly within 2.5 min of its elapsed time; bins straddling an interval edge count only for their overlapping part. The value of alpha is 43.31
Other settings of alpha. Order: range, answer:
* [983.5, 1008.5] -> 39.92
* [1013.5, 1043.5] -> 42.3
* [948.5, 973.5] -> 42.38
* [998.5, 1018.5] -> 42.02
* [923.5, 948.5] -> 41.2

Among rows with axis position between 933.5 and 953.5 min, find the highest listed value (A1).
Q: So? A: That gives 47.59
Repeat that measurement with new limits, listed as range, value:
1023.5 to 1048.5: 46.32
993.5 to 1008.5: 43.27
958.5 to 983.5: 46.17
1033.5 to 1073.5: 46.4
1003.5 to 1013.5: 42.7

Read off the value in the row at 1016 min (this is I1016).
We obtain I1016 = 43.51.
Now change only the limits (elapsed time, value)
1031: 45.92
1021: 45.82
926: 43.17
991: 41.11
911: 39.95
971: 42.38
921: 37.89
